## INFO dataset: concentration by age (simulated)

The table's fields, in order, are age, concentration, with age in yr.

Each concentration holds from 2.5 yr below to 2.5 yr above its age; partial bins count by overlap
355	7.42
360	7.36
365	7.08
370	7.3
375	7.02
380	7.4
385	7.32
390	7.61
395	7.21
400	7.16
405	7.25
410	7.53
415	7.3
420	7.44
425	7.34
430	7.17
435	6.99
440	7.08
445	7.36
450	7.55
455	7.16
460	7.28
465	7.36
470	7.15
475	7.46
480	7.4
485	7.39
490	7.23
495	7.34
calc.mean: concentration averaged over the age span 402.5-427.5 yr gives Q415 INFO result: 7.37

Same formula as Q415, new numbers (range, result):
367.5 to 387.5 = 7.26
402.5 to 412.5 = 7.39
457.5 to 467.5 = 7.32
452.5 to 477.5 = 7.28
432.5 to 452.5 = 7.25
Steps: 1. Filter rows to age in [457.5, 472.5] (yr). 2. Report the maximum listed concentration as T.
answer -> 7.36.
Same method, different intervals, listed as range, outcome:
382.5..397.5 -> 7.61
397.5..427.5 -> 7.53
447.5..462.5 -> 7.55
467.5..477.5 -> 7.46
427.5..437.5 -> 7.17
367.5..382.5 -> 7.4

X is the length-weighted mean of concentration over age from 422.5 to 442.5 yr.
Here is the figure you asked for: 7.15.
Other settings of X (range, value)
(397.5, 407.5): 7.21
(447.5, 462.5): 7.33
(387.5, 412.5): 7.35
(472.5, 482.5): 7.43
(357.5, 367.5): 7.22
